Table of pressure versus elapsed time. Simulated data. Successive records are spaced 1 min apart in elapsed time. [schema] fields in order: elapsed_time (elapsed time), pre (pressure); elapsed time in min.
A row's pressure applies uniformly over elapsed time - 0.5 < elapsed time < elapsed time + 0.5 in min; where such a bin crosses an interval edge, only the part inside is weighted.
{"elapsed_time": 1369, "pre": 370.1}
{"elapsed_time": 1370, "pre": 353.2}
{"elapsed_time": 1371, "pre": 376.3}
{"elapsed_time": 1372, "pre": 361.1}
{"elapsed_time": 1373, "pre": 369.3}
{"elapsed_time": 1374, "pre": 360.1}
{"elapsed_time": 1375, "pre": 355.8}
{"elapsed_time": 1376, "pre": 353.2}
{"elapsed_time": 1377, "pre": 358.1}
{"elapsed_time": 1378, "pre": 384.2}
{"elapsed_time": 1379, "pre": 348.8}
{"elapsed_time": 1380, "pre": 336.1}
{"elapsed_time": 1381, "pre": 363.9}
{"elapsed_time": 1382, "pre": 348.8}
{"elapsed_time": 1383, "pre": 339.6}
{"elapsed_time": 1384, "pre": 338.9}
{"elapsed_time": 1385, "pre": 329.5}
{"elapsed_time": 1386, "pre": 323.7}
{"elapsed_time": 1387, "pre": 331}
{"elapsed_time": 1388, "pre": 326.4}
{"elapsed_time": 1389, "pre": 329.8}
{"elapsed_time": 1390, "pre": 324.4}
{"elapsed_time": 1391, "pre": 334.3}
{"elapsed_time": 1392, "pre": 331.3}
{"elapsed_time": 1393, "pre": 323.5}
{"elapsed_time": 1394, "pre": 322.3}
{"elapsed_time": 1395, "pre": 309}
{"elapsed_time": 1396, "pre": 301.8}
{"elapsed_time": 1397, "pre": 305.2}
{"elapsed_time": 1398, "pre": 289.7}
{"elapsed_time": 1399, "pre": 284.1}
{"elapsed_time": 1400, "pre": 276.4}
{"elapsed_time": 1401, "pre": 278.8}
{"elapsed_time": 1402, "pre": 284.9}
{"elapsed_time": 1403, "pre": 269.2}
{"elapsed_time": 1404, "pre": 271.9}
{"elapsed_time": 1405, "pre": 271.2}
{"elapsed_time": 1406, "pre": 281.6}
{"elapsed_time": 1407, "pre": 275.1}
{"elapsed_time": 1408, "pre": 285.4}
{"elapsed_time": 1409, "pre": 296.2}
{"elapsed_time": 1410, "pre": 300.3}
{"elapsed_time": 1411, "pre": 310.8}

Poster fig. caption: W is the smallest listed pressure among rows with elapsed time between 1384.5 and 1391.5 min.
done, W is 323.7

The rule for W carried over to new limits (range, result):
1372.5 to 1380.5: 336.1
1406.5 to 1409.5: 275.1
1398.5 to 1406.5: 269.2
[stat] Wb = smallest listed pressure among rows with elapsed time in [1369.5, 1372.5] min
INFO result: 353.2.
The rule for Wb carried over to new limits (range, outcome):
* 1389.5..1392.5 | 324.4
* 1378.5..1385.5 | 329.5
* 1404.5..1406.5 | 271.2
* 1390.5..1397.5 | 301.8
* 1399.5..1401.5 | 276.4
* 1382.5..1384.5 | 338.9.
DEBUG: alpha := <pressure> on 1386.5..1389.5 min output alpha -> 329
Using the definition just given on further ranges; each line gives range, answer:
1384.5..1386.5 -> 327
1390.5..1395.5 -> 324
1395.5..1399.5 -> 295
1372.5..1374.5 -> 365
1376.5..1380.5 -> 357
